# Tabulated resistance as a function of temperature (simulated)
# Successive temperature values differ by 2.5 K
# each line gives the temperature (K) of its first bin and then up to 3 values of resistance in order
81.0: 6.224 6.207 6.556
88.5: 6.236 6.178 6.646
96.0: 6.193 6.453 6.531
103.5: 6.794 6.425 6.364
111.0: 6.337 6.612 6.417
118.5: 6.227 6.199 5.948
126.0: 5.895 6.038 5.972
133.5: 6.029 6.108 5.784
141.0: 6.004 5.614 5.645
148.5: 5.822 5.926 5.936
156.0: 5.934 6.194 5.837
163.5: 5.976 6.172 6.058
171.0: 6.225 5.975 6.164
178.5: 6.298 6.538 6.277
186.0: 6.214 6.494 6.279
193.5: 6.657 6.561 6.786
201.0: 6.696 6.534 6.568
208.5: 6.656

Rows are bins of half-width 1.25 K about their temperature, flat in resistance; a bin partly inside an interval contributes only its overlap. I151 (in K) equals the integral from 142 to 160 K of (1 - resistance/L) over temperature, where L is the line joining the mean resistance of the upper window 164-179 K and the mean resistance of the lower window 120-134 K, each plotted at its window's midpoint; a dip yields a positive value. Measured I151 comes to 0.6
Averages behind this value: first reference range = 6.01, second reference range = 6.13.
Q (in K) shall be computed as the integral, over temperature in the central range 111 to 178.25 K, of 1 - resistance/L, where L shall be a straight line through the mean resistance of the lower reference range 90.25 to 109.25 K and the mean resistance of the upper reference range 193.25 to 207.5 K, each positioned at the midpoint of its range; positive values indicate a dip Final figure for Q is 5.12 K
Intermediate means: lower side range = 6.46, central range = 6.04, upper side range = 6.63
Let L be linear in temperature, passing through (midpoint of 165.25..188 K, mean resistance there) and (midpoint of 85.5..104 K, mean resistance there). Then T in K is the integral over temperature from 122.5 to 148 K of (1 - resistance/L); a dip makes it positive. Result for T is 1.72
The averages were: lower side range 6.43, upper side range 6.22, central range 5.9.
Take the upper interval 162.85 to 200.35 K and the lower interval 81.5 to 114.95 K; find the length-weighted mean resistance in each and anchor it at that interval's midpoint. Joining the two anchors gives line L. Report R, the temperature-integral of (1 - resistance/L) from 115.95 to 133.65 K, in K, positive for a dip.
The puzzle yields 0.9 K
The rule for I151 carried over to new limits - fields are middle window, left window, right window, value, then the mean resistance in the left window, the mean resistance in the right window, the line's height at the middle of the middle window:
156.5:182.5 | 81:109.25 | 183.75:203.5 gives 1.4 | 6.41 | 6.51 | 6.49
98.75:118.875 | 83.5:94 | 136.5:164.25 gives -0.9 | 6.36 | 5.88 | 6.21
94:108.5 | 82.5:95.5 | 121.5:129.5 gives -0.6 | 6.36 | 5.98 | 6.23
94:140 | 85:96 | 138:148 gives -1.3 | 6.38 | 5.76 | 6.07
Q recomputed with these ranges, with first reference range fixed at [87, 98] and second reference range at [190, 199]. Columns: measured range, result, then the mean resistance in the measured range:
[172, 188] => 0.67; 6.26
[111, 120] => -0.03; 6.4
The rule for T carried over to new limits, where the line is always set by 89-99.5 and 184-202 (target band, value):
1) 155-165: 0.7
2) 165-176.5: 0.6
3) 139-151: 1.2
